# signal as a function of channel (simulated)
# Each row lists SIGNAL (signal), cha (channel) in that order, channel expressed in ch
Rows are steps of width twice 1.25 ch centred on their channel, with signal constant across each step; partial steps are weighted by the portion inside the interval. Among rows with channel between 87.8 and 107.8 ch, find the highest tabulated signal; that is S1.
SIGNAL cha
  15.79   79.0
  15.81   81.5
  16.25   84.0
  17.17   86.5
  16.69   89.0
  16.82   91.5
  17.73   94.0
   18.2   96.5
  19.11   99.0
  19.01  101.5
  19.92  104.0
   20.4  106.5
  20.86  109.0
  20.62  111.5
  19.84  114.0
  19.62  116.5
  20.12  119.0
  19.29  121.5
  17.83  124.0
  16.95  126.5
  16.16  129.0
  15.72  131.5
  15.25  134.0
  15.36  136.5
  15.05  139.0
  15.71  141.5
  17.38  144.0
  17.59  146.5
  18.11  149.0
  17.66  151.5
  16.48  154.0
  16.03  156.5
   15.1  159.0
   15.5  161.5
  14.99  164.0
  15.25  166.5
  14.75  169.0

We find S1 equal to 20.4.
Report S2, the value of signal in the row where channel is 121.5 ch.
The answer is 19.29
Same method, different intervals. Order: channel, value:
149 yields 18.11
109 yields 20.86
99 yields 19.11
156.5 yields 16.03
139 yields 15.05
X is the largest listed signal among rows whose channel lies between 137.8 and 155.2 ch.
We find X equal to 18.11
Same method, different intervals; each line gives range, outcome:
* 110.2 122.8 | 20.62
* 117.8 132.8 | 20.12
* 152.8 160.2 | 16.48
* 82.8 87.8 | 17.17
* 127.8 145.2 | 17.38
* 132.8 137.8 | 15.36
